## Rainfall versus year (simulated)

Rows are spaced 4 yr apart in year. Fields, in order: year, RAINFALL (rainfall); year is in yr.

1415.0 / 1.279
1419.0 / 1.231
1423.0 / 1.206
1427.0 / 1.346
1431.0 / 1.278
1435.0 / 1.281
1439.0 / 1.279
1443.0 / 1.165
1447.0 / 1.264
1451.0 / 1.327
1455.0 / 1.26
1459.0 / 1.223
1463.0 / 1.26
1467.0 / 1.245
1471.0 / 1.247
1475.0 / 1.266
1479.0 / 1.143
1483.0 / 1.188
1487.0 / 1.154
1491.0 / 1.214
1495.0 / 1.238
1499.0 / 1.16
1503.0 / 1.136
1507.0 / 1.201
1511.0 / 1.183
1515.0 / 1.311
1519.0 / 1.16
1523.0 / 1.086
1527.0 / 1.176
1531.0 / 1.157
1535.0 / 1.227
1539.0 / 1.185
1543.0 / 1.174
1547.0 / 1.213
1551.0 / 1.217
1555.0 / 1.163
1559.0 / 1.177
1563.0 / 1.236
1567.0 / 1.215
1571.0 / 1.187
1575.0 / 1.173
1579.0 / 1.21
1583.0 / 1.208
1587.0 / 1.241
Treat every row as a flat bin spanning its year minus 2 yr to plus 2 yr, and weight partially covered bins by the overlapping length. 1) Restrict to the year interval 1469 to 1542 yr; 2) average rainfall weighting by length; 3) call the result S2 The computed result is 1.19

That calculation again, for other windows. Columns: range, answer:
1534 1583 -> 1.2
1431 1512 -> 1.22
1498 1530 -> 1.18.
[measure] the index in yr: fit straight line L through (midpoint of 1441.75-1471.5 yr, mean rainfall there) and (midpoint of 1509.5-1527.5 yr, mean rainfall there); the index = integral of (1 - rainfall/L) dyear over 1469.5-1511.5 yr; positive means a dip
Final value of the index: 0.7 yr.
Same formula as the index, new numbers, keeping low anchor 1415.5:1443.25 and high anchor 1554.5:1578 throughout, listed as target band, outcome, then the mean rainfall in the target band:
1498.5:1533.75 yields 1.2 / 1.18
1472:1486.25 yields 0.5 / 1.2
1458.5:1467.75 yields 0.0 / 1.25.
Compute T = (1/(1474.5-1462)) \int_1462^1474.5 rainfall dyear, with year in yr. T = 1.25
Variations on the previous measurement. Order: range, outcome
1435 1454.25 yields 1.26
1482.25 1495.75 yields 1.2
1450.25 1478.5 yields 1.25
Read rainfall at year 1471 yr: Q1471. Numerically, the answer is 1.247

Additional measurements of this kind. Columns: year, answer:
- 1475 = 1.266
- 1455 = 1.26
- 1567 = 1.215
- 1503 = 1.136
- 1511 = 1.183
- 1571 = 1.187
